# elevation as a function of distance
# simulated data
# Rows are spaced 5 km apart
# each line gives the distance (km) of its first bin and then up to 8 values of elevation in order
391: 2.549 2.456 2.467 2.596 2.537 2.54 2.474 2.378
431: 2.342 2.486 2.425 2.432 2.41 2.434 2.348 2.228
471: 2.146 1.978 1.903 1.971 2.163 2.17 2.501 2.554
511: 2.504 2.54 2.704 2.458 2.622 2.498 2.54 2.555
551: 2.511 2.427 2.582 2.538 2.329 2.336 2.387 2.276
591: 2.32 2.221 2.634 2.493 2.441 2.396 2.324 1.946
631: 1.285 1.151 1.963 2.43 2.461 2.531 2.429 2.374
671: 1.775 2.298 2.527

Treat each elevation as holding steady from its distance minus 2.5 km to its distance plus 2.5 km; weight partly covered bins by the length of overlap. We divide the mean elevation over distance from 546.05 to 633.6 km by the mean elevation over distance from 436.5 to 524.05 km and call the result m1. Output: 1.0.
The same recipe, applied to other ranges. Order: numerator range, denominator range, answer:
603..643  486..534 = 0.82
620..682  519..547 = 0.82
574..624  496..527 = 0.94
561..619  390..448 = 0.97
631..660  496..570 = 0.81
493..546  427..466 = 1.05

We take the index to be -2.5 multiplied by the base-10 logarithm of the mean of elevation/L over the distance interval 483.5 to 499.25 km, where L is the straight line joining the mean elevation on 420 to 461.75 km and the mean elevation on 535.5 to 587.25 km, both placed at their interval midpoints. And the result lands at 0.15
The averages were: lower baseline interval 2.41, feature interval 2.12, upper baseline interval 2.46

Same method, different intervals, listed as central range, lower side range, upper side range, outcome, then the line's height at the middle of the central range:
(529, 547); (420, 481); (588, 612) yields -0.077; 2.38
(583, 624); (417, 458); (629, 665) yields -0.119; 2.14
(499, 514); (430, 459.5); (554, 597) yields -0.051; 2.4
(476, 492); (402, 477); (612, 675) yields 0.170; 2.33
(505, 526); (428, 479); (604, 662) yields -0.137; 2.26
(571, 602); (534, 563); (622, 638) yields -0.141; 2.07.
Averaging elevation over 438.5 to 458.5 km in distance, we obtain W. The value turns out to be 2.43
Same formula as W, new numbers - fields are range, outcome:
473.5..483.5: 1.94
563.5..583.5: 2.4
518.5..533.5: 2.59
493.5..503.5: 2.34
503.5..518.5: 2.53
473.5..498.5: 2.04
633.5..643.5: 1.56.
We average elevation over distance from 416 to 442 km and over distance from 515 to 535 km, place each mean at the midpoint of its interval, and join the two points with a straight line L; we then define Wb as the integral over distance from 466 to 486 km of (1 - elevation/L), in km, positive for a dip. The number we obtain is 3.8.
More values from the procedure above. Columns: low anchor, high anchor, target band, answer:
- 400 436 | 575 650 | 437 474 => 1.12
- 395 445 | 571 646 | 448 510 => 3.48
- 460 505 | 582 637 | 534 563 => -4.71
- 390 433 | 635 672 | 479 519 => 1.31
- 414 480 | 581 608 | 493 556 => -3.74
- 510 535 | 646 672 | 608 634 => 3.75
